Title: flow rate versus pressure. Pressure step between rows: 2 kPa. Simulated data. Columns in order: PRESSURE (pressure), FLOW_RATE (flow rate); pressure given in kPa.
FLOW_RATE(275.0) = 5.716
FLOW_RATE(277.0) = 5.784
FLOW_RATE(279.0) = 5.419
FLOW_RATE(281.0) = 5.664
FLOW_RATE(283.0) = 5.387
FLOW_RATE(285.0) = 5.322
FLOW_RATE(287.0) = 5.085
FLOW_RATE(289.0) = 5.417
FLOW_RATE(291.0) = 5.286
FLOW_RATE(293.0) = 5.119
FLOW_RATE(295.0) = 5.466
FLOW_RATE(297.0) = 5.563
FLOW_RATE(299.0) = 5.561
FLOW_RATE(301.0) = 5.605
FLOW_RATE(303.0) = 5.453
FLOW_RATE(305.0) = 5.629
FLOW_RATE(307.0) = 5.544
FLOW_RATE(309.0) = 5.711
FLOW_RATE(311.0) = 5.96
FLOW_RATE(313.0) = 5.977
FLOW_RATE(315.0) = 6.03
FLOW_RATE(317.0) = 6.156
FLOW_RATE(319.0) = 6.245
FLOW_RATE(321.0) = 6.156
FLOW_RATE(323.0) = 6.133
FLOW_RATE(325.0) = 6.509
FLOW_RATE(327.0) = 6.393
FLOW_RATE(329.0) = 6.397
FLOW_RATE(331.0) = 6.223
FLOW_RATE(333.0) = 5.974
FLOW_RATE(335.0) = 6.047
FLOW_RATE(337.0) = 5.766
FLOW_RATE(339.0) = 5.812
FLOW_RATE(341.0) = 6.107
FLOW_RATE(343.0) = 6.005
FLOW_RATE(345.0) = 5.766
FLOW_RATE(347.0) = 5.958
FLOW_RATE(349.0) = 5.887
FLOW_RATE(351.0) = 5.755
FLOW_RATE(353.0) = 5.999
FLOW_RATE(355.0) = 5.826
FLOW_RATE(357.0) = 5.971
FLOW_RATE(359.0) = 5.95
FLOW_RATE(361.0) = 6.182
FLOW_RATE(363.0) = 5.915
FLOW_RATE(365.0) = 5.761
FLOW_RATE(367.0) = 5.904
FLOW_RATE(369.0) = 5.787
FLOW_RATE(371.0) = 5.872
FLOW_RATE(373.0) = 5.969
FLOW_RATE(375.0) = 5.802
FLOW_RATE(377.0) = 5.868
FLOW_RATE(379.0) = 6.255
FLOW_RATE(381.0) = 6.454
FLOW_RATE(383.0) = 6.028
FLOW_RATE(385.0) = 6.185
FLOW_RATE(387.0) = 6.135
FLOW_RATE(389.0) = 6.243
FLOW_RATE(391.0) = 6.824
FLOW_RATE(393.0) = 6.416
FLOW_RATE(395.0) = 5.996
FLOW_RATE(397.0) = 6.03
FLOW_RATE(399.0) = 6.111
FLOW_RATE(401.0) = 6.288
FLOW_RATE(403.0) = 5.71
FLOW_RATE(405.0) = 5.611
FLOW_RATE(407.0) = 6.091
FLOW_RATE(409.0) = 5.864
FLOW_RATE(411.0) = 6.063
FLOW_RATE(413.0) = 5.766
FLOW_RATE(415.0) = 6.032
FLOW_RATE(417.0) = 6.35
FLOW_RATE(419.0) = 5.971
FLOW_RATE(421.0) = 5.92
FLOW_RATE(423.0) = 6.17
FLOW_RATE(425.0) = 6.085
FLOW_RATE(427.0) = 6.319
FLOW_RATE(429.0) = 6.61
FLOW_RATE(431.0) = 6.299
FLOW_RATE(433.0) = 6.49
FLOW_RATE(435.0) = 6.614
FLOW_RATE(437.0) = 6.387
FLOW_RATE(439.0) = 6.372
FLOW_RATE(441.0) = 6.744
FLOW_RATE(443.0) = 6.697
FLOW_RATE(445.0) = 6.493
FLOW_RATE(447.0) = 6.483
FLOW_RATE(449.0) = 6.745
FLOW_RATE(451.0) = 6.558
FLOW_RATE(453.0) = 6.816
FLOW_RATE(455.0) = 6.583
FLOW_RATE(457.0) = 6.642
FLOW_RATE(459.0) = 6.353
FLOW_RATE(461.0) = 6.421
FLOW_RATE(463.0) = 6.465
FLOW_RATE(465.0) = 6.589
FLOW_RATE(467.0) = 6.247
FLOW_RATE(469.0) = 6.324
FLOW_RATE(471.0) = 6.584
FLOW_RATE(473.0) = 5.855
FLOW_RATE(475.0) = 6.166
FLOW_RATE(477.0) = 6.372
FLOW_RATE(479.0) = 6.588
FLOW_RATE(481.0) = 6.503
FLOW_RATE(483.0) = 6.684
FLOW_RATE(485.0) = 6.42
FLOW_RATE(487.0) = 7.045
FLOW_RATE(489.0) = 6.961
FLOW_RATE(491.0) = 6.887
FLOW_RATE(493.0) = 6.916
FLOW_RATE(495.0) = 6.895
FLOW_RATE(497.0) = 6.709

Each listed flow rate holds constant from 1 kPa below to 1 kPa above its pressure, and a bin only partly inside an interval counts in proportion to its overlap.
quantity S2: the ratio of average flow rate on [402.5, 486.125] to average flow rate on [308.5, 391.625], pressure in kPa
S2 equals 1.0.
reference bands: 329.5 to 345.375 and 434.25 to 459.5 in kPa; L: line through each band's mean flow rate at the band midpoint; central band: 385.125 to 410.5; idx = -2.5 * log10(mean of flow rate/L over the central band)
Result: 0.035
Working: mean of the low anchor 5.98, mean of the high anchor 6.58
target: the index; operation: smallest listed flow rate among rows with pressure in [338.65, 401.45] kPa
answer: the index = 5.755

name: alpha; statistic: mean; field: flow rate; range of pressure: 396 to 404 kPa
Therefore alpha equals 6.03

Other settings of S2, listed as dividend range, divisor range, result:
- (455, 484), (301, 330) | 1.07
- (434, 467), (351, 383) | 1.10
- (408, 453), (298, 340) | 1.06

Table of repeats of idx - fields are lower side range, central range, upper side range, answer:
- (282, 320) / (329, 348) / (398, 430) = -0.04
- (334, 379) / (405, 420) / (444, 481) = 0.04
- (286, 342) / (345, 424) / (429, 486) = 0.02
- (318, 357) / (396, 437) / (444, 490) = 0.04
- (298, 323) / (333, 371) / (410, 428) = 0.00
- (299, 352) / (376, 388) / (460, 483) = 0.00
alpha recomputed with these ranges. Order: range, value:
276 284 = 5.56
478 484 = 6.59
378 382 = 6.35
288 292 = 5.35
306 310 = 5.63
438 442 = 6.56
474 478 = 6.27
